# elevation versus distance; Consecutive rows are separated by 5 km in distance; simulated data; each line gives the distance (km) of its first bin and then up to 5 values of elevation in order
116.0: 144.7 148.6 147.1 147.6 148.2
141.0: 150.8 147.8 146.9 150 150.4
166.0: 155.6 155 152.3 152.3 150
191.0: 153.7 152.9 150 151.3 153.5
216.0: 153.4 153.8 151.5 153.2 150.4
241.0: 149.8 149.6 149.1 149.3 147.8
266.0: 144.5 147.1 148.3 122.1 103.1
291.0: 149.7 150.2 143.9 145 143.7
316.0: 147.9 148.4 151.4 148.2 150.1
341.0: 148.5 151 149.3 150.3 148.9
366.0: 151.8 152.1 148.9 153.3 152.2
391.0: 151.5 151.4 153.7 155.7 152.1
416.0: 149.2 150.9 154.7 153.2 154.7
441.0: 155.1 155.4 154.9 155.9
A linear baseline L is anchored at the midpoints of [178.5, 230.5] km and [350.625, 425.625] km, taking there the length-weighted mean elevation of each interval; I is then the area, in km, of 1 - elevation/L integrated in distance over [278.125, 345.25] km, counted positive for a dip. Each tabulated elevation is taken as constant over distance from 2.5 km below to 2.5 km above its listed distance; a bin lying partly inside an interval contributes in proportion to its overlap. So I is 4.0 km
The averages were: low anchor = 152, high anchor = 152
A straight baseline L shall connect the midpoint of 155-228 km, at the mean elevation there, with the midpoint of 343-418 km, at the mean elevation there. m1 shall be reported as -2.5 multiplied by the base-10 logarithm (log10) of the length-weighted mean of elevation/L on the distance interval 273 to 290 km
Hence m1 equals 0.19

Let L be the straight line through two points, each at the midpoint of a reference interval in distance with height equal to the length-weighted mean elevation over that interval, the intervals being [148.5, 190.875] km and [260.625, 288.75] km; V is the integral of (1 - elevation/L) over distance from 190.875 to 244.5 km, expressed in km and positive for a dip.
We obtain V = -3.03 km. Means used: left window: 152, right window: 135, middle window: 152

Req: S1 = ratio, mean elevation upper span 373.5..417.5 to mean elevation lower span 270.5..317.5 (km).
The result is 1.1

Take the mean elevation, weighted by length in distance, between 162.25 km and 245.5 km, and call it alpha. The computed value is 152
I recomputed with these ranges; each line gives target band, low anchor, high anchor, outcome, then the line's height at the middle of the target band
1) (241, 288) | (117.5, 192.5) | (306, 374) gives 2.7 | 150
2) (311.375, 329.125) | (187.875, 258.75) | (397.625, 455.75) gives 0.5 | 153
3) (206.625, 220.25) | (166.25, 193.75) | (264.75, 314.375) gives -0.4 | 149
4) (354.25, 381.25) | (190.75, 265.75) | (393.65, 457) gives 0.4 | 153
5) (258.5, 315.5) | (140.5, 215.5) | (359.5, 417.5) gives 4.1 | 152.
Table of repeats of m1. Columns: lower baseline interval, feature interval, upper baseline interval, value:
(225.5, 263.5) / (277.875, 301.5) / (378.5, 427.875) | 0.13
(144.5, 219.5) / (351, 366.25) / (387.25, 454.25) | 0.02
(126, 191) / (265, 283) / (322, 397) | 0.07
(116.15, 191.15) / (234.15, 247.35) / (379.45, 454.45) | 0.01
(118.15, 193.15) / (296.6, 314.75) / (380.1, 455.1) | 0.05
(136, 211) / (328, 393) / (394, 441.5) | 0.02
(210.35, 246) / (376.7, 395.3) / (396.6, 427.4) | 0.00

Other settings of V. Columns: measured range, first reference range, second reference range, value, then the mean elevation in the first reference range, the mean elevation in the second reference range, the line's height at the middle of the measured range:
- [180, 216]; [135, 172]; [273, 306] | -1.5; 151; 137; 146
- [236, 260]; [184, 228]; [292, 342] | 0.2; 152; 148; 151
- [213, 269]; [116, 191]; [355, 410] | 0.2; 150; 152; 151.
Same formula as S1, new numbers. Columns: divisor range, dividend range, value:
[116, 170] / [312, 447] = 1.01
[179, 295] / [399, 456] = 1.04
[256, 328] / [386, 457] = 1.08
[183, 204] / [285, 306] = 0.92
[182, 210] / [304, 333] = 0.97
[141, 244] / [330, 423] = 1.00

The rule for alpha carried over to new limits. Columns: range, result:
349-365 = 150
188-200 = 153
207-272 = 150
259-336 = 143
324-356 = 150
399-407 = 155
